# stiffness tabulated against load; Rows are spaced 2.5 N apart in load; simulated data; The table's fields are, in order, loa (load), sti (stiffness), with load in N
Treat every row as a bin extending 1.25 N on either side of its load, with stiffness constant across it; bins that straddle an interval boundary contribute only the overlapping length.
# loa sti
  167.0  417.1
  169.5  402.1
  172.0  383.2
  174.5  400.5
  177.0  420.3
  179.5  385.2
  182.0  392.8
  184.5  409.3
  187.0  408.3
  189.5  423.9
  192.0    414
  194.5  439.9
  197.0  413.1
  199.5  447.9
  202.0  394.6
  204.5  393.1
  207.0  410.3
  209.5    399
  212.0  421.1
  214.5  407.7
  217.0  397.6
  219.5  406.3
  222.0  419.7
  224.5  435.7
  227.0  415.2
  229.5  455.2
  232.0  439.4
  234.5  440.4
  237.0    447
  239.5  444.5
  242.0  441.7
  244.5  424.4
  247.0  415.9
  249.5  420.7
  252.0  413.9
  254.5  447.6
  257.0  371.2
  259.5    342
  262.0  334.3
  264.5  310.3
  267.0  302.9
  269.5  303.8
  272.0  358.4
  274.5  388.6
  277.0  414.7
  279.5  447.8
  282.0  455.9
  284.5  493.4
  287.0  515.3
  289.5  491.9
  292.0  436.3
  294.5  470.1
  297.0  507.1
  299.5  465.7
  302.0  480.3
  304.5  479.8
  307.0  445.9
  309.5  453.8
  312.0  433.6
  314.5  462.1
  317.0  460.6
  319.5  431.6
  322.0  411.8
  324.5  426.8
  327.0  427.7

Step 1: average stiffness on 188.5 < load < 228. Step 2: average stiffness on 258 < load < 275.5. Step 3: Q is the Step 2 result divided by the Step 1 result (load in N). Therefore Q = 0.8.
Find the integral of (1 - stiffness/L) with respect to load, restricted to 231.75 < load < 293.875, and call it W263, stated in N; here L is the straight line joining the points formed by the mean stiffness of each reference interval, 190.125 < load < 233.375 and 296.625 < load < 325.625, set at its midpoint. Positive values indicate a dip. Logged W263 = 3.4 N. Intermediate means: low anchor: 418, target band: 412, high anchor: 453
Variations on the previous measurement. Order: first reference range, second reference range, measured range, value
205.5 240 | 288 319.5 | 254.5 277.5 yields 4.90 N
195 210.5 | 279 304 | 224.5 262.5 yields 1.88 N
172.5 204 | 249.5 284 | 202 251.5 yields -3.26 N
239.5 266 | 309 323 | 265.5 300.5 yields -1.12 N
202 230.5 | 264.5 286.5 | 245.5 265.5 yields 0.89 N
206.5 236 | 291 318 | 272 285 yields 0.61 N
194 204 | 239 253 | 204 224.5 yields 0.64 N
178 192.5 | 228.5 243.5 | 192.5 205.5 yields -0.07 N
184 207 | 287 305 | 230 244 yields -0.02 N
